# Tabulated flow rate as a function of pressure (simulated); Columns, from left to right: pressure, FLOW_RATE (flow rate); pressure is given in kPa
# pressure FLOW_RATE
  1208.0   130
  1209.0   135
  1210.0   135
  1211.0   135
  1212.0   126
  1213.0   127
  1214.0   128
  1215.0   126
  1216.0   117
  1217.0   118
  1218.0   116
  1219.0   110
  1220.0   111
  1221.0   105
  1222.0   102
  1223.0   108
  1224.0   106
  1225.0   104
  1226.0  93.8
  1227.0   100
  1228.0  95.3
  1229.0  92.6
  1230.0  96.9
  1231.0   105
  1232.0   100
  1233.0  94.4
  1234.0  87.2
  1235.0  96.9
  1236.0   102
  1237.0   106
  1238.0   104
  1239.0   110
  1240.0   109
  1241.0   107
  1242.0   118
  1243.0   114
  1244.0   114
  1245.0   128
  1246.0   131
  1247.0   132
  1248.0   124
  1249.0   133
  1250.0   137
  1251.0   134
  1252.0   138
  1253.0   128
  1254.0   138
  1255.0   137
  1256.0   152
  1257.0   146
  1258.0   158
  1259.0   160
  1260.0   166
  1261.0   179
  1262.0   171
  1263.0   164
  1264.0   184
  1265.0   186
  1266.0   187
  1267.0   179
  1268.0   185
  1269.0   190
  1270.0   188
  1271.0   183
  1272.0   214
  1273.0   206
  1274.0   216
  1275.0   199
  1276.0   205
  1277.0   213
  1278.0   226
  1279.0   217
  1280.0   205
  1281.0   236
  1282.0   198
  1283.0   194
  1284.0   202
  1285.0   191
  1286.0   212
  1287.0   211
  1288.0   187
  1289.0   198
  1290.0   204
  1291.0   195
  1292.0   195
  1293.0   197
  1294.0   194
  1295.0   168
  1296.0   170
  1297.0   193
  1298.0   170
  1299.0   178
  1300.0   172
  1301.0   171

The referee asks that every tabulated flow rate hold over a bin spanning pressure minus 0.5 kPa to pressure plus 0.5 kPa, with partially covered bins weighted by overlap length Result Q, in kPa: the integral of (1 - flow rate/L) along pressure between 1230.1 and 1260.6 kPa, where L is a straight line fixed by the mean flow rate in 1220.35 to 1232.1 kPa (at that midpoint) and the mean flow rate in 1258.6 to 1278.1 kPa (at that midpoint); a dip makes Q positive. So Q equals 3.9 kPa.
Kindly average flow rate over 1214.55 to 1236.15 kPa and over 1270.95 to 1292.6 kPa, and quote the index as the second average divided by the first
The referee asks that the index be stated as 1.98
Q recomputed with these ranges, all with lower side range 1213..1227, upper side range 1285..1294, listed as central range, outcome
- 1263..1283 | -2.4 kPa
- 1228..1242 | 3.1 kPa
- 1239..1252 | 1.8 kPa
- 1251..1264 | 0.4 kPa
